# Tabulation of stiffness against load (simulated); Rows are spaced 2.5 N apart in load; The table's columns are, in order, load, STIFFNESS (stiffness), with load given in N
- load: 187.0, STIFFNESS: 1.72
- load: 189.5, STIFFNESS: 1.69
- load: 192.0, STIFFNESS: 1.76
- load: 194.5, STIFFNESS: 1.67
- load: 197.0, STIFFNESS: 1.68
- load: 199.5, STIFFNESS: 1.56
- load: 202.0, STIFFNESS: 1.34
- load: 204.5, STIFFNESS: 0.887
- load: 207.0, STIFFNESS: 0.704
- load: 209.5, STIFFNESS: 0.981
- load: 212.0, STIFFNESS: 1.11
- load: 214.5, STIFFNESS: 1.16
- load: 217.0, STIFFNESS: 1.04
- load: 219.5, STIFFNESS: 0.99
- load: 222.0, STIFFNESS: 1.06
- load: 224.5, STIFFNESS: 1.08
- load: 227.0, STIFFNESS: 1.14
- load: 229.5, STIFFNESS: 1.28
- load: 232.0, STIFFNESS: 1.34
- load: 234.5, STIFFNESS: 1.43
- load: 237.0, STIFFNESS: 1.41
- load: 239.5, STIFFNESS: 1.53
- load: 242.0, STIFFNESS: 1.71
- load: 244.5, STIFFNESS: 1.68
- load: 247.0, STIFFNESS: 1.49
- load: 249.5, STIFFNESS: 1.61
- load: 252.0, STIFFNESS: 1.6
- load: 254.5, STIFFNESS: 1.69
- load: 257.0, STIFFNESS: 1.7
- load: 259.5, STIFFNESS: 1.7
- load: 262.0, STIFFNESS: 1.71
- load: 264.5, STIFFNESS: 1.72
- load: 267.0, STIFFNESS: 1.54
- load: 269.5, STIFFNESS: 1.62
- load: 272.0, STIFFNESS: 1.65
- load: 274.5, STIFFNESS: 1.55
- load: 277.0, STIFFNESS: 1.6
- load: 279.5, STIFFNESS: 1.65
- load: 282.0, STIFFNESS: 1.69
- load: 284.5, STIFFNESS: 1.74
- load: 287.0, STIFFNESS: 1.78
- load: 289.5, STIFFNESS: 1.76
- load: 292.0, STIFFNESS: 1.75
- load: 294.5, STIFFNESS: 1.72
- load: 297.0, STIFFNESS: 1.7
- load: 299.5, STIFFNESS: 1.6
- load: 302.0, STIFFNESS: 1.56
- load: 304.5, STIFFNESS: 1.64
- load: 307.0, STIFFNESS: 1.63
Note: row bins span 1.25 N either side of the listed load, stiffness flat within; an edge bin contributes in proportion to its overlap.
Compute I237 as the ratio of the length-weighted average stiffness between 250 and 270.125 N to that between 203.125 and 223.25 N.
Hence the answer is 1.67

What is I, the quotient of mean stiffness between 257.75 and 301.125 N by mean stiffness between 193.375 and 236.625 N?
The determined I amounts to 1.39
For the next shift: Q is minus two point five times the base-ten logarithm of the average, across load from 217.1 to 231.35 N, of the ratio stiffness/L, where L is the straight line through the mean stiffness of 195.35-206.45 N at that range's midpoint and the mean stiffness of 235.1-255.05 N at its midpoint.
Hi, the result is 0.30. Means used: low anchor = 1.34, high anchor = 1.58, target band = 1.11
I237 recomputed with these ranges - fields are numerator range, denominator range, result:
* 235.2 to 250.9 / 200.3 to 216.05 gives 1.50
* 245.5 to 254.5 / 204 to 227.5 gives 1.56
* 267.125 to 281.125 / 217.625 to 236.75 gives 1.35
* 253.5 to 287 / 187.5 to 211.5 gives 1.22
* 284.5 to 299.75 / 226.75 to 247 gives 1.19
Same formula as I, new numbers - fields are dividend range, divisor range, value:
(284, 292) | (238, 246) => 1.08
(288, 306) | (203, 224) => 1.68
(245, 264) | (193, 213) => 1.32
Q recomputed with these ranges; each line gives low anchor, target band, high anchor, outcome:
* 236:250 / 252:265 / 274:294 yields -0.05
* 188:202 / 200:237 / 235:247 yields 0.38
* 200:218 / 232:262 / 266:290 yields -0.15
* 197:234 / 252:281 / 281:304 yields -0.10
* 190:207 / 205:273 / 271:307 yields 0.12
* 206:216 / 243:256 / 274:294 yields -0.18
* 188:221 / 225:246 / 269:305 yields 0.00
